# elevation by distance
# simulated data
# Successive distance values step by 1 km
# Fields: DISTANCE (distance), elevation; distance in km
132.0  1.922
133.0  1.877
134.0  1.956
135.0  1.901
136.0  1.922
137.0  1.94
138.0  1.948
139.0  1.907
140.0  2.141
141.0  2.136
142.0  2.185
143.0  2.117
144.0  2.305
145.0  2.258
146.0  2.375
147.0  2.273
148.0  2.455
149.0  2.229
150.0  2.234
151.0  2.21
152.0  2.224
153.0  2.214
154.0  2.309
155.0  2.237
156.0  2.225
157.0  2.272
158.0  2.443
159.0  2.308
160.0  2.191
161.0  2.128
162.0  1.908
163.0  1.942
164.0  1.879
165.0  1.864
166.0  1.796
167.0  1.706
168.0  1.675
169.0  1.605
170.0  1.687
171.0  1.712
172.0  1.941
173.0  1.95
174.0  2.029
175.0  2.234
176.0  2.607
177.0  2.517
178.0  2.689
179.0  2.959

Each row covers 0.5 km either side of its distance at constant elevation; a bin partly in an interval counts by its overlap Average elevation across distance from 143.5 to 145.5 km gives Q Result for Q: 2.28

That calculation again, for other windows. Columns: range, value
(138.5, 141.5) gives 2.06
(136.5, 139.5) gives 1.93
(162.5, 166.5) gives 1.87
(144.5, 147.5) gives 2.3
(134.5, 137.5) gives 1.92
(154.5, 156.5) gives 2.23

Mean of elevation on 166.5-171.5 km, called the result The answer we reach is 1.68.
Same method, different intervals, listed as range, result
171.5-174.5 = 1.97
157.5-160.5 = 2.31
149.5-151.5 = 2.22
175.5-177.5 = 2.56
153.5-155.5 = 2.27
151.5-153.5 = 2.22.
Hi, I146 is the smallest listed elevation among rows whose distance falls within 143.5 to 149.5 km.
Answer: 2.229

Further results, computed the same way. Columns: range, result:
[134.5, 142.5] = 1.901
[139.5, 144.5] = 2.117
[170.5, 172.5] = 1.712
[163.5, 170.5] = 1.605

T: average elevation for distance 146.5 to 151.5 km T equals 2.28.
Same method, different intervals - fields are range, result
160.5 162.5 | 2.02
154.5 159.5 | 2.3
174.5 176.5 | 2.42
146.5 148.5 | 2.36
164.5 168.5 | 1.76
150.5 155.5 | 2.24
